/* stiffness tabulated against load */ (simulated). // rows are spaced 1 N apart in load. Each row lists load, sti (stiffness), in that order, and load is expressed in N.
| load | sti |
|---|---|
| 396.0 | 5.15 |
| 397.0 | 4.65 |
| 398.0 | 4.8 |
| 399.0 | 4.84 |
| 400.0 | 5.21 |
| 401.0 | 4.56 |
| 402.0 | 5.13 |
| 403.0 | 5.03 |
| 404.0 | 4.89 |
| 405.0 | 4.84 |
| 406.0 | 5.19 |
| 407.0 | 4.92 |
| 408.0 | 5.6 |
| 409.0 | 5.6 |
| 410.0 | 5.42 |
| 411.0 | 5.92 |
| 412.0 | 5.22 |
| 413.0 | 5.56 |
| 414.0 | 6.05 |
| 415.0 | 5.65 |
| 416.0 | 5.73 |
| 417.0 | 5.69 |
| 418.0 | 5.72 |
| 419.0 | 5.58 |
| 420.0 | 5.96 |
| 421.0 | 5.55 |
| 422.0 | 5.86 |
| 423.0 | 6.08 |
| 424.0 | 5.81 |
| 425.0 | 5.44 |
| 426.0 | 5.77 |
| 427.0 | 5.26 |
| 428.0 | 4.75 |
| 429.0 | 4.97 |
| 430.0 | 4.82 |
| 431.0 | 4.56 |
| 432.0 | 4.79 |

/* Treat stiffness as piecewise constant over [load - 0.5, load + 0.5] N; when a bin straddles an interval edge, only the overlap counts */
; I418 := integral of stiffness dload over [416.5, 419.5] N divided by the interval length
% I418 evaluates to 5.66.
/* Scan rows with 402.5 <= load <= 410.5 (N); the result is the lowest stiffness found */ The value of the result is 4.84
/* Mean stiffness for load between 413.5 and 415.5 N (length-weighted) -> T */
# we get 5.85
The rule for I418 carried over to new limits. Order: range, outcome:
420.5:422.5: 5.71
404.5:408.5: 5.14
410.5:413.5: 5.57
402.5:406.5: 4.99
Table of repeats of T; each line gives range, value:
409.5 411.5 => 5.67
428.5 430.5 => 4.89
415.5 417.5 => 5.71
